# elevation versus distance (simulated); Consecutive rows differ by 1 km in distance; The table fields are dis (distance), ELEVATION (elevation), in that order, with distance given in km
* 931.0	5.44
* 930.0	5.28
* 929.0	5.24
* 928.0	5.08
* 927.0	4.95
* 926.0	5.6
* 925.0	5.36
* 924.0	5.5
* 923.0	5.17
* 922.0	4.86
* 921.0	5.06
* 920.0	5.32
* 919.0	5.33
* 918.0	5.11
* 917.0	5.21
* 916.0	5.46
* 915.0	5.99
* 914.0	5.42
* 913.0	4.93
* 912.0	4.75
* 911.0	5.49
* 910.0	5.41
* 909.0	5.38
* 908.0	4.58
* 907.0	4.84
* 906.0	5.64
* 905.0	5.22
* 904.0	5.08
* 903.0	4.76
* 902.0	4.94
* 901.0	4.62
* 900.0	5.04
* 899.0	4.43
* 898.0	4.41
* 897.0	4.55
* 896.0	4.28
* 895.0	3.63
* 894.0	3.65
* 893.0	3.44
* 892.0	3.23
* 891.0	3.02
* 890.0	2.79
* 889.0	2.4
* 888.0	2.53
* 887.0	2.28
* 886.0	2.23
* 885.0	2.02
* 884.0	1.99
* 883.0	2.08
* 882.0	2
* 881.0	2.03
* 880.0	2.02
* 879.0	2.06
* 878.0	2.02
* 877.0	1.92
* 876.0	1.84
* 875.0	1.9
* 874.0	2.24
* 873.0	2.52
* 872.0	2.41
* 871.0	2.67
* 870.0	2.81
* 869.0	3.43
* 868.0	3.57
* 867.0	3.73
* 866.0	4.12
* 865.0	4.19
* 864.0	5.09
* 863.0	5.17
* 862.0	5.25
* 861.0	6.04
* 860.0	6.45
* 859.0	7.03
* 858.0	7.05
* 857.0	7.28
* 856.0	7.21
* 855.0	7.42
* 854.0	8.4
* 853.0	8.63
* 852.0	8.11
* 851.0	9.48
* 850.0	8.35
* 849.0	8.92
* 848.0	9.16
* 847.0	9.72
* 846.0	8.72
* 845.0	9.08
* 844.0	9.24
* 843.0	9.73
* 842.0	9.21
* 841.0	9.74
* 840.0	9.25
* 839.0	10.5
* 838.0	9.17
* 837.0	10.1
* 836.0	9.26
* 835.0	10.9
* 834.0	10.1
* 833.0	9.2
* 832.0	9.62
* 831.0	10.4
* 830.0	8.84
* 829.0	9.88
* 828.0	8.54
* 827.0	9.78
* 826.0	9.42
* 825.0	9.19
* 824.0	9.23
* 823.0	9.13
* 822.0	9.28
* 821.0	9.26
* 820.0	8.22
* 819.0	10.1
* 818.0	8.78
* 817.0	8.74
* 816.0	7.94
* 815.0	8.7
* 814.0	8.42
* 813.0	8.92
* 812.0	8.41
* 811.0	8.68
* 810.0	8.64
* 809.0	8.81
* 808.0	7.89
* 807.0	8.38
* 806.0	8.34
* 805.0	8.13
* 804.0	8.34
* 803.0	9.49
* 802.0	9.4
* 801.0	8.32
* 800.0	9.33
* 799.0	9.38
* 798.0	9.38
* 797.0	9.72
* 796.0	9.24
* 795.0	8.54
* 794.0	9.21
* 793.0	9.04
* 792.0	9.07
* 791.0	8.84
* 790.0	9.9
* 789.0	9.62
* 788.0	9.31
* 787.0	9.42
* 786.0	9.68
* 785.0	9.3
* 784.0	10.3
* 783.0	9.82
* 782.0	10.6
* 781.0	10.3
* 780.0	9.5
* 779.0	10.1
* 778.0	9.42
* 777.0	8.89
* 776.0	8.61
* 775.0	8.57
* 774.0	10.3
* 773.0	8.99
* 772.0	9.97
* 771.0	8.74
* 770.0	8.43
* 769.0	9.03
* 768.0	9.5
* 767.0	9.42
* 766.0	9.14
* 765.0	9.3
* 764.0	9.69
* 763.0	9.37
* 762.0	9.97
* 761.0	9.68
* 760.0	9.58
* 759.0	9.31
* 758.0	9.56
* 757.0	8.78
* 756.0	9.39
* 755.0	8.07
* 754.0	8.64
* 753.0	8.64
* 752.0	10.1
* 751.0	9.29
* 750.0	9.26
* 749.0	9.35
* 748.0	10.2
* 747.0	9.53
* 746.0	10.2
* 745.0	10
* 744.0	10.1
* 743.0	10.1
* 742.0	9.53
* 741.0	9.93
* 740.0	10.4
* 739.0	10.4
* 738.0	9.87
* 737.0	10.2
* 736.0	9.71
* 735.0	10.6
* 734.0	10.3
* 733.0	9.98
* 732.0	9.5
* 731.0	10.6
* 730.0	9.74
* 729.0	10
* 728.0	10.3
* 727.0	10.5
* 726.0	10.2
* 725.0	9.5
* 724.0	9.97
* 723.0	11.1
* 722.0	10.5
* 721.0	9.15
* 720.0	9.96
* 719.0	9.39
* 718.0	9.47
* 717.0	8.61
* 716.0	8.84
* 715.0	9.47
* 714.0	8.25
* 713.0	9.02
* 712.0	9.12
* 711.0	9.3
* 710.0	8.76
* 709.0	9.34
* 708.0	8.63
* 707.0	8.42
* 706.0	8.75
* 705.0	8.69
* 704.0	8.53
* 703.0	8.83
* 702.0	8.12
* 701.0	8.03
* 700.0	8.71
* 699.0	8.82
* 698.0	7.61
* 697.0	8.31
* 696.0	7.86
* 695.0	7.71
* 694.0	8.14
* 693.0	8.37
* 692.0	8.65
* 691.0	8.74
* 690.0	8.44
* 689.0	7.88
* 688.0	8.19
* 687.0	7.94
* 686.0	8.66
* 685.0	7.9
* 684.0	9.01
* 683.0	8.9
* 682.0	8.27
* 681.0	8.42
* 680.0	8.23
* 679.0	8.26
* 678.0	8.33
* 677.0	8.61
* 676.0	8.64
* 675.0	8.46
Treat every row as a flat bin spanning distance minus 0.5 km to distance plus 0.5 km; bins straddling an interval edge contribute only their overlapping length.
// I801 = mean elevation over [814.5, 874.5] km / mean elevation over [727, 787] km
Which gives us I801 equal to 0.81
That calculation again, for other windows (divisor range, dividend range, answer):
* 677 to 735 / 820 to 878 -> 0.82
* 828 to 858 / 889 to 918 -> 0.51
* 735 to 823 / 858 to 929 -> 0.44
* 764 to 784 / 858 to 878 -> 0.41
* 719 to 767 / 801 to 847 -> 0.94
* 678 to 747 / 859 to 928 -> 0.44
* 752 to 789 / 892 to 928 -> 0.53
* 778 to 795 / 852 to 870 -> 0.61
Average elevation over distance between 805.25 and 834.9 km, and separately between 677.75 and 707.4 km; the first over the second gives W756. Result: 1.08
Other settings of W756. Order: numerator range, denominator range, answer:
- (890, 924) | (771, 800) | 0.51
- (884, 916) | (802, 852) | 0.46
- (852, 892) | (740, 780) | 0.41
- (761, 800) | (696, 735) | 1.02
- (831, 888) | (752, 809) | 0.65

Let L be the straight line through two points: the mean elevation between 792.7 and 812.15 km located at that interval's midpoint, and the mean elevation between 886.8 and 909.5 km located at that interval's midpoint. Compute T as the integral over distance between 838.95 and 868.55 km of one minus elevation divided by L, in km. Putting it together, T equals -5.0 km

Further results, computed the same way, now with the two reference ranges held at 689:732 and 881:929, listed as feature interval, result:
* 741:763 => -4.0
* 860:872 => 2.5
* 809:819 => -3.2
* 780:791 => -3.8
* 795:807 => -3.7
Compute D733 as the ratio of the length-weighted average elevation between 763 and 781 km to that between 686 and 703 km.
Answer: 1.13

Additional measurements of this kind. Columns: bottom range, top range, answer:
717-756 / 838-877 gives 0.66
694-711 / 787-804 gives 1.09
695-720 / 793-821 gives 1.01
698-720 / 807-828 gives 1.01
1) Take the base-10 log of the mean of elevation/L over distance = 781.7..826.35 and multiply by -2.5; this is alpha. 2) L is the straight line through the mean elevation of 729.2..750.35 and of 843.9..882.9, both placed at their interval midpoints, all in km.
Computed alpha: -0.20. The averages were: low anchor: 9.98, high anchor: 5.29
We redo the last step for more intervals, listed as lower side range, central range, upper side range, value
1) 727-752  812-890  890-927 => 0.02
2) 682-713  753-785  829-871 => -0.15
